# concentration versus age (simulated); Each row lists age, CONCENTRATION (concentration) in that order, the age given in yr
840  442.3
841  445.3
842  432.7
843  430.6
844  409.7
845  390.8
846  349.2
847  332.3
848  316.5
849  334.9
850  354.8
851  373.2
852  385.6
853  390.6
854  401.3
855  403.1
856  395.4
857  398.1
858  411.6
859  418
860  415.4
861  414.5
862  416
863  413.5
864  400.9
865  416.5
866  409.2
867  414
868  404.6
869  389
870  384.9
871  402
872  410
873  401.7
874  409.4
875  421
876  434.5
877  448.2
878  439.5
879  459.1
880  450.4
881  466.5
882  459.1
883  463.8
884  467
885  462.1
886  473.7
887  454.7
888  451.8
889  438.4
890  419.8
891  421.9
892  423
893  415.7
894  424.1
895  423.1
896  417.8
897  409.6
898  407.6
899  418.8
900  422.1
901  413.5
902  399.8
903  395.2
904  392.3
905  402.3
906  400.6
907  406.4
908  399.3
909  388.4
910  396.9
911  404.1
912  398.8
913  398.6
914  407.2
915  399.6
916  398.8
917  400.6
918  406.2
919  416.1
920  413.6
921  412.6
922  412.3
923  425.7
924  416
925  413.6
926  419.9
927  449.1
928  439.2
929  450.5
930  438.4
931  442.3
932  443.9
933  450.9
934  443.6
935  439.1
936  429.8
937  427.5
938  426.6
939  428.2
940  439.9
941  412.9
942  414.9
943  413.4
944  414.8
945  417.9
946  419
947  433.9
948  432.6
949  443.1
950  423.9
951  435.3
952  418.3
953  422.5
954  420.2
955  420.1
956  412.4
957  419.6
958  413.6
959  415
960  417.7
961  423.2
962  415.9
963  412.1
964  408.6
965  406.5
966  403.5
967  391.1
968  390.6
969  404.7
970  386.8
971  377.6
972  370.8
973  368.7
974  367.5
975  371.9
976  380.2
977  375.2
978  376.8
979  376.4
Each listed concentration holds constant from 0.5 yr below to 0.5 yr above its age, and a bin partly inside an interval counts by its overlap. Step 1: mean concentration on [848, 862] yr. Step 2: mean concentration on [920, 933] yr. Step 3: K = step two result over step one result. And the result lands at 1.1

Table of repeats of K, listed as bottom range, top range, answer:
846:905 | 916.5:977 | 1.01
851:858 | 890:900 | 1.06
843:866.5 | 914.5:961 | 1.09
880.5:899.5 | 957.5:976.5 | 0.90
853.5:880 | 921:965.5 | 1.03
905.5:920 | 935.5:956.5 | 1.06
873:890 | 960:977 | 0.88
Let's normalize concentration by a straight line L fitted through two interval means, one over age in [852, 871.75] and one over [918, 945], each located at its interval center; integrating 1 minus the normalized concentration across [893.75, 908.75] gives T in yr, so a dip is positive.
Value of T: 0.3 yr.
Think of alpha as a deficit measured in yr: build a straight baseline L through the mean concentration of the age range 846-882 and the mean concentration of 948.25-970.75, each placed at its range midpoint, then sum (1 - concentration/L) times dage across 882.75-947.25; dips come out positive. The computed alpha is -2.0 yr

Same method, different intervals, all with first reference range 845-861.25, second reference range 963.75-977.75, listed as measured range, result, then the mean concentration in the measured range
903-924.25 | -1.2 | 404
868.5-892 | -3.3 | 436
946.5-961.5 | -1.5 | 423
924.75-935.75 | -1.6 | 440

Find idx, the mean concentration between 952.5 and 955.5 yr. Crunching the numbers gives 421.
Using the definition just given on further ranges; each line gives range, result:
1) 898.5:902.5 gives 414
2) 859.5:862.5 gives 415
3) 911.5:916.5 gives 401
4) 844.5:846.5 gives 370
